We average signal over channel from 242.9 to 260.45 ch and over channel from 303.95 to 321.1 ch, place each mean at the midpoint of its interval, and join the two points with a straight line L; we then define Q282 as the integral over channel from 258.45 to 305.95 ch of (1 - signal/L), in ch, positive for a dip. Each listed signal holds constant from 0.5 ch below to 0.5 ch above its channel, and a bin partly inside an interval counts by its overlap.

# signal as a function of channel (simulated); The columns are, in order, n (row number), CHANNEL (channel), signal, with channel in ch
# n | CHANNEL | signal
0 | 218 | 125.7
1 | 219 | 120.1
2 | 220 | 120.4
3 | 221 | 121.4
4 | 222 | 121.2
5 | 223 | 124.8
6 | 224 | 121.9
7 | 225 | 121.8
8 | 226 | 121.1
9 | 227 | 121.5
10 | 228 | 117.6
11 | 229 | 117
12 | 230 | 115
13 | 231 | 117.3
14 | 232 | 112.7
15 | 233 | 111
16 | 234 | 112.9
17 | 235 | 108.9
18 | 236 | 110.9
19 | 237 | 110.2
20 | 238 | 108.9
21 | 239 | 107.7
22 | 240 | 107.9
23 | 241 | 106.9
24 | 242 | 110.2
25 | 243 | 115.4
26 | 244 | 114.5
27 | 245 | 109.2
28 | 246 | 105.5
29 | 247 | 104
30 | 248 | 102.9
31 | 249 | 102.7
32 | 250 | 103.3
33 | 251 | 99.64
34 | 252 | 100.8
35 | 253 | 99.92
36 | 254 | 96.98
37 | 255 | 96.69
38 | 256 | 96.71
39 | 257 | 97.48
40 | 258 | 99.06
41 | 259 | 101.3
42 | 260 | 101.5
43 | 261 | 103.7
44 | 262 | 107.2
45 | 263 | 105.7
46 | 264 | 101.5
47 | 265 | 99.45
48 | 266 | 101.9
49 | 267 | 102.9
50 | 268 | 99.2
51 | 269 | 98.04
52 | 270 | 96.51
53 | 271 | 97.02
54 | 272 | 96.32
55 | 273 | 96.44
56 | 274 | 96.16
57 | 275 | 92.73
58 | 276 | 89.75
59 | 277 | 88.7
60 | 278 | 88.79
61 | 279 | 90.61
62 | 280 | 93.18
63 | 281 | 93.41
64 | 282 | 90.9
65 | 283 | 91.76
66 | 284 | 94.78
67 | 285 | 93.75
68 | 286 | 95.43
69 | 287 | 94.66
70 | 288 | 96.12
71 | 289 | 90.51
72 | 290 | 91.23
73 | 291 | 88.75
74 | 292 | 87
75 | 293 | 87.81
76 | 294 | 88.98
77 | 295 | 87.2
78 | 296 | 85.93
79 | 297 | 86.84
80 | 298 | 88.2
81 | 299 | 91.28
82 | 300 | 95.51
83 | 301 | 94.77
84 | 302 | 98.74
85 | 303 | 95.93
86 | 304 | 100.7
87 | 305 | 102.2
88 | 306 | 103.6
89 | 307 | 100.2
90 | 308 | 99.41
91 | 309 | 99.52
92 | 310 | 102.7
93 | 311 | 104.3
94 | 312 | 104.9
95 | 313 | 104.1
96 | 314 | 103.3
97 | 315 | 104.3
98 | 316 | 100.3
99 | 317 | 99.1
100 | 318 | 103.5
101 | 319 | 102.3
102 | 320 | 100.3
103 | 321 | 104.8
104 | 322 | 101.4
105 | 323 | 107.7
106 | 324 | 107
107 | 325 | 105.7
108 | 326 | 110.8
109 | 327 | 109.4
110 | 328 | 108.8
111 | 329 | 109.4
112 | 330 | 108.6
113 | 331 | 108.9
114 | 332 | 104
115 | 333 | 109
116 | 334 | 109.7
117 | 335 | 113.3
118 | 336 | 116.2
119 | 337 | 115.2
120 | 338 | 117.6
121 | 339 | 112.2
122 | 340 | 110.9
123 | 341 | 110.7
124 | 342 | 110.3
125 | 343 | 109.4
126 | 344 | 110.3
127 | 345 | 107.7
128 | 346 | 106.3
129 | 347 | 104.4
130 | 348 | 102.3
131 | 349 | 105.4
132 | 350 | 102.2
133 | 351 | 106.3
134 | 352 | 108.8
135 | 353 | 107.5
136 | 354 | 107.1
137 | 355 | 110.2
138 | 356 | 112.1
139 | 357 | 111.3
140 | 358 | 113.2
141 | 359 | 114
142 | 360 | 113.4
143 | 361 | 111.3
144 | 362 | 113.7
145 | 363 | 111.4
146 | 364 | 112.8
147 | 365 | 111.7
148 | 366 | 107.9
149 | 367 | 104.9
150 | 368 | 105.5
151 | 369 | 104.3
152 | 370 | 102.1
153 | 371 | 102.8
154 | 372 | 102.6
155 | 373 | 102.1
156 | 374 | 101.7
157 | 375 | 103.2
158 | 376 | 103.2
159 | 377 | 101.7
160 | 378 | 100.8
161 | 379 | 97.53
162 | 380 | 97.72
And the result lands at 3.4 ch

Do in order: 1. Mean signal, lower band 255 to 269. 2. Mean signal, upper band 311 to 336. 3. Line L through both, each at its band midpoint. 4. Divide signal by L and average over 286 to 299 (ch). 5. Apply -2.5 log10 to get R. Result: 0.155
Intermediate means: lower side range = 101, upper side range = 106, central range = 89.7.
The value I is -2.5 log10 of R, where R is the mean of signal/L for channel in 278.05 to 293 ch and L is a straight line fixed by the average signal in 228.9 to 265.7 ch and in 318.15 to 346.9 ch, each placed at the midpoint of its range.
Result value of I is 0.17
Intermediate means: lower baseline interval 106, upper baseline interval 109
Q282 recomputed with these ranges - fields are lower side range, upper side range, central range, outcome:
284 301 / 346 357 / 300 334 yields -2.13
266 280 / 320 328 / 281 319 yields 1.94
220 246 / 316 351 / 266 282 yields 2.44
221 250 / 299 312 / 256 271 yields 0.95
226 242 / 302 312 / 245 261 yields 1.27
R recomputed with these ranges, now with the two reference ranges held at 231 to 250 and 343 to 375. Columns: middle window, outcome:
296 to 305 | 0.15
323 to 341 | -0.02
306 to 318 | 0.06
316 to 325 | 0.05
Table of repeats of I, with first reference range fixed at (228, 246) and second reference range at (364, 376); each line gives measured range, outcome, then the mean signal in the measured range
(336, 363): -0.042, 110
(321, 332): -0.005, 107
